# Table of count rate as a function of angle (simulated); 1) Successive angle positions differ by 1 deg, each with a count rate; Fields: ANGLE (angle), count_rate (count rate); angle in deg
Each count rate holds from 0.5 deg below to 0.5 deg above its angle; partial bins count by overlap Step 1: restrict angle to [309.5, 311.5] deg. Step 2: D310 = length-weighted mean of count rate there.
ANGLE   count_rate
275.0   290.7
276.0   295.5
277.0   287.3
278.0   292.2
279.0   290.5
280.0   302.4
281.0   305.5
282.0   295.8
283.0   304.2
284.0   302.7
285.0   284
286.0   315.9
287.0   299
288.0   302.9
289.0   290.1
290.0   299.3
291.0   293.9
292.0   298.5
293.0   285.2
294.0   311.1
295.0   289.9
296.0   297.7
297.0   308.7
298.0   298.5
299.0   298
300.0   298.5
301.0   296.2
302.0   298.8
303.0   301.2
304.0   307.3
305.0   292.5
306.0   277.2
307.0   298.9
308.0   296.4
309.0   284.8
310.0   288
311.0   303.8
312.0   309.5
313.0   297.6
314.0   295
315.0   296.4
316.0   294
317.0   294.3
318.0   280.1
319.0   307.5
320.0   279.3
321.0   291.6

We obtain 296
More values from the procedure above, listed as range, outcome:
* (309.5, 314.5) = 299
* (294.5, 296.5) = 294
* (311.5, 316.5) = 298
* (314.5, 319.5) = 294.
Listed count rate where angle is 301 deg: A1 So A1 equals 296.2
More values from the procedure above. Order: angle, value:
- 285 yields 284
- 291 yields 293.9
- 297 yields 308.7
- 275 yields 290.7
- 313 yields 297.6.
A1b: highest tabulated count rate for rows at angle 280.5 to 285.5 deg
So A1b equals 305.5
